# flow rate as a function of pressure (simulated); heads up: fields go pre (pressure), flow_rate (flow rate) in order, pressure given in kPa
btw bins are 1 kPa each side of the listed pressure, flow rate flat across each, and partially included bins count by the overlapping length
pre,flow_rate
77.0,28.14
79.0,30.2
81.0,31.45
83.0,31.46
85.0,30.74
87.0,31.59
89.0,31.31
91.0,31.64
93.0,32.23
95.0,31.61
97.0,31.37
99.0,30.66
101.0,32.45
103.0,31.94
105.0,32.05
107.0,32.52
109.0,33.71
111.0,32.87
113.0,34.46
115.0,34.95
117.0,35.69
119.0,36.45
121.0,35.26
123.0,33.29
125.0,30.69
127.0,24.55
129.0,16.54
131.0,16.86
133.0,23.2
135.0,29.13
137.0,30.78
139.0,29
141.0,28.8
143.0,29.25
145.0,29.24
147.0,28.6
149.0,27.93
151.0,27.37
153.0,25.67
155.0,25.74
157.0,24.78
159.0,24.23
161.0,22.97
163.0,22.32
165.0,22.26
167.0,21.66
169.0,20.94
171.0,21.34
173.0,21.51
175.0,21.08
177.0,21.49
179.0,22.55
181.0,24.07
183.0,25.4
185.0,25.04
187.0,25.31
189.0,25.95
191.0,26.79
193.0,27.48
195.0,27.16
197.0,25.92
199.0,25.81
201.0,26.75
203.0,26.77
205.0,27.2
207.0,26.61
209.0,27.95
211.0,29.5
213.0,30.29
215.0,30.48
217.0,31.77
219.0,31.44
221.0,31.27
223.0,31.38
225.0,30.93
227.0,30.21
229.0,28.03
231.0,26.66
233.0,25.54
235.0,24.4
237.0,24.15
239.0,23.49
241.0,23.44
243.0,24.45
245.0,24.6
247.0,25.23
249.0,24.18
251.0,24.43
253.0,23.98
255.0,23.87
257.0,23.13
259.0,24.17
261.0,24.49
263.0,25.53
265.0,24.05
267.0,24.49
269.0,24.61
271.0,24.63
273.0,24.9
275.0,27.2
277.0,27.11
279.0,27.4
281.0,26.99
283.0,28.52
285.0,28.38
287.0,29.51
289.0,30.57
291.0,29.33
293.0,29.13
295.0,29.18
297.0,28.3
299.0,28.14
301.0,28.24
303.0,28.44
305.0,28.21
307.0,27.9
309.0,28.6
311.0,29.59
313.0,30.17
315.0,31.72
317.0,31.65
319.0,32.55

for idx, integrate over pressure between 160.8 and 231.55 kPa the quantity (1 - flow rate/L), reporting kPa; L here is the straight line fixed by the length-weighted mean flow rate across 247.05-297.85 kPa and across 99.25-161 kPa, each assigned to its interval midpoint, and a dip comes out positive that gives 3.9 kPa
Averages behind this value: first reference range 29.2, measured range 26.3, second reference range 26.3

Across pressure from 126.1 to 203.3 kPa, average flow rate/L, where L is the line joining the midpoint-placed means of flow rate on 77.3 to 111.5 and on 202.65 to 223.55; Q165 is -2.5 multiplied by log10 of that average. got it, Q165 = 0.217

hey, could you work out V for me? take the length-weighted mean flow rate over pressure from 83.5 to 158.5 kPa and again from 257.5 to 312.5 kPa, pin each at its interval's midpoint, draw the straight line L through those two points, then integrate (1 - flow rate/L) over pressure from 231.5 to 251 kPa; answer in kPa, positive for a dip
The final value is 2.5 kPa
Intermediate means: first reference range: 29.8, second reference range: 27.3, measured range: 24.4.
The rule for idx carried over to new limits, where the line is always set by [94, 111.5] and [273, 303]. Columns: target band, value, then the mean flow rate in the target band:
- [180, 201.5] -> 3.1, 26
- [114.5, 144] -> 2.5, 28.9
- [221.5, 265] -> 5.5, 25.6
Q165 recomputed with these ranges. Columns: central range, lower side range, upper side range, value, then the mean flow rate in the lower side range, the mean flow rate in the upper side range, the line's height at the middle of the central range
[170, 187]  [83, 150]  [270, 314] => 0.28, 30.4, 28.2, 29.6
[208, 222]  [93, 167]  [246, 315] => -0.10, 28.8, 26.9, 27.7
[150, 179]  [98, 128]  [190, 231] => 0.31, 32.8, 28.6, 30.6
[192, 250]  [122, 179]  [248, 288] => -0.08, 25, 25.6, 25.3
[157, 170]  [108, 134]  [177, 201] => 0.20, 29.9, 25.5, 27.1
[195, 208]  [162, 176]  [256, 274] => -0.18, 21.6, 24.4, 22.6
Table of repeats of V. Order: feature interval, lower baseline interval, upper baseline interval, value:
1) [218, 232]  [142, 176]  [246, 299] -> -2.4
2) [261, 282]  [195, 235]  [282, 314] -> 2.3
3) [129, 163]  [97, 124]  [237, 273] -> 5.6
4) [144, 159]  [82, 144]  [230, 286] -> 1.2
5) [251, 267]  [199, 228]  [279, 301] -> 2.6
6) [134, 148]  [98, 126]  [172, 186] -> -0.2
